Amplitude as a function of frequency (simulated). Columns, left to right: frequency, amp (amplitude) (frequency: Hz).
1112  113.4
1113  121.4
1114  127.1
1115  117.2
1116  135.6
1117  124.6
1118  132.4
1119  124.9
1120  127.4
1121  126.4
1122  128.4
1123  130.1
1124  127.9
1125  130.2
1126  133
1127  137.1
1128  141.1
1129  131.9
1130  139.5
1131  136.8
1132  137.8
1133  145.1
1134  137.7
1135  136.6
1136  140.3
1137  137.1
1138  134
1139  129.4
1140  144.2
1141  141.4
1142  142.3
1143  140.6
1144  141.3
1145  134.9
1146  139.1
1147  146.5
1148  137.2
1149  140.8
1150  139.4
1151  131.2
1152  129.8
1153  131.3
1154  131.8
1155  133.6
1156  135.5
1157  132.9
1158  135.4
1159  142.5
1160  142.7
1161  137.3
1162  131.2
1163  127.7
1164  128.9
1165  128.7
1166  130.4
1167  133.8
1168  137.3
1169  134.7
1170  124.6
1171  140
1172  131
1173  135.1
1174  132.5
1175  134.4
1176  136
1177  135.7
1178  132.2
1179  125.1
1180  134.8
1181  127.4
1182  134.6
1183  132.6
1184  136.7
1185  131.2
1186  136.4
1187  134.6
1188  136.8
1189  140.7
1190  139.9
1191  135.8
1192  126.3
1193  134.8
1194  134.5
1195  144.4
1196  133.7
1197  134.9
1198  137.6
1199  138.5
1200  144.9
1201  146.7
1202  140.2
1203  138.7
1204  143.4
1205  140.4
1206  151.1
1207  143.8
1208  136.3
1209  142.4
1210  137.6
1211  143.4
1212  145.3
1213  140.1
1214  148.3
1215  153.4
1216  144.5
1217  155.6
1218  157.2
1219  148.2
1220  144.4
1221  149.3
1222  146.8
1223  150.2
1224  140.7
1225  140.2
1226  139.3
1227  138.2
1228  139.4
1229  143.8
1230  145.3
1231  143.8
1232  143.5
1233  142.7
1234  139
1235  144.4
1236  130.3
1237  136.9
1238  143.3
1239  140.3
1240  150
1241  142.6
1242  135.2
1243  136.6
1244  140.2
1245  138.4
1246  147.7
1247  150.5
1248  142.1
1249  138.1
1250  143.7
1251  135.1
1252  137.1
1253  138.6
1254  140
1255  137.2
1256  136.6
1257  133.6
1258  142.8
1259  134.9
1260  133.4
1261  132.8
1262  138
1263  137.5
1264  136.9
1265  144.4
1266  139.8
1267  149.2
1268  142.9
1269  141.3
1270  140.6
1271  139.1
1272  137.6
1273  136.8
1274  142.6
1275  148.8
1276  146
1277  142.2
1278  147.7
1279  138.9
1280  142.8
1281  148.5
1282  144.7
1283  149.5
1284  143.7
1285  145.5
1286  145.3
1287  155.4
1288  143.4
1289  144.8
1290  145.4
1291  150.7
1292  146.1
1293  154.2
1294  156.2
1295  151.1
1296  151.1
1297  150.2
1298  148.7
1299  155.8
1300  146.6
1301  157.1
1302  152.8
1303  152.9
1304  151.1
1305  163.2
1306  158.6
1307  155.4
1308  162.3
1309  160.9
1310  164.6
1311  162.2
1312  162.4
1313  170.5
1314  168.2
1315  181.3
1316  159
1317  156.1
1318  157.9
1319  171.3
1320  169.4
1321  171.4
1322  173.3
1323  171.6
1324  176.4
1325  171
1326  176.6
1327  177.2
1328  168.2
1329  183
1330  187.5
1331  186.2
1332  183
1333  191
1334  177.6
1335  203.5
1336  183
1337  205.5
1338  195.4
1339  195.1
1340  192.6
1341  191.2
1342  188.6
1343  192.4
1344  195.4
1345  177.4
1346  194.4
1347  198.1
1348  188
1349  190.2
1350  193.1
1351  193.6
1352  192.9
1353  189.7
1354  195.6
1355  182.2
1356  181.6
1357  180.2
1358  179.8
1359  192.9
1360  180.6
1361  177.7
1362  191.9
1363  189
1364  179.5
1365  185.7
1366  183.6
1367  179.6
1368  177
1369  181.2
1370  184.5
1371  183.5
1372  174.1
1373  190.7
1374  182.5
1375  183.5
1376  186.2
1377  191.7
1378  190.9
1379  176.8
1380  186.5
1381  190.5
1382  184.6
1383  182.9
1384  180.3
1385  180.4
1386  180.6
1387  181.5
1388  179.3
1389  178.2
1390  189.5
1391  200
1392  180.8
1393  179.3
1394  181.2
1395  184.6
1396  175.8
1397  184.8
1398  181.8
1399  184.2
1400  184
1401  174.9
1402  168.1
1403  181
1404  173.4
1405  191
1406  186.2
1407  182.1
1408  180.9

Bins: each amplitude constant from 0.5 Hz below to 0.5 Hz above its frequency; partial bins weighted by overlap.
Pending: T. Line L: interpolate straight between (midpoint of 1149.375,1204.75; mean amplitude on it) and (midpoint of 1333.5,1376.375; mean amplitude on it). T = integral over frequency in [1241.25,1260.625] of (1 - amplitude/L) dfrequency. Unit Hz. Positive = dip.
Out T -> 2.2 Hz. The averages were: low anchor 135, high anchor 187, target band 139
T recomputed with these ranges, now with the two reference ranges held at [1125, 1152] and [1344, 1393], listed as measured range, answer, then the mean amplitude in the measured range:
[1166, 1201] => 2.9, 135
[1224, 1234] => 1.0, 142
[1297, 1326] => 1.9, 163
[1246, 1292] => 6.4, 142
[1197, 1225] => 1.5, 145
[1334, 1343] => -0.7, 193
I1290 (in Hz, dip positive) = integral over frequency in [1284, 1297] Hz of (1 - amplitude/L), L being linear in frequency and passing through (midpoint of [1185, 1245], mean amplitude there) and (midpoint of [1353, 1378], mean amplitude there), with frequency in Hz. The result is 1.1 Hz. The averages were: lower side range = 142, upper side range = 184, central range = 149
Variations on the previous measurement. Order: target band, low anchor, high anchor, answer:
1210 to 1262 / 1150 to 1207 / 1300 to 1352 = 3.2 Hz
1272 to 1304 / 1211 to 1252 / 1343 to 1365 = 3.1 Hz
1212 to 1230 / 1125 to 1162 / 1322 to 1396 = 1.0 Hz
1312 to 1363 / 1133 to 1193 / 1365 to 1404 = -3.0 Hz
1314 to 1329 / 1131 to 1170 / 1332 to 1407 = 0.4 Hz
